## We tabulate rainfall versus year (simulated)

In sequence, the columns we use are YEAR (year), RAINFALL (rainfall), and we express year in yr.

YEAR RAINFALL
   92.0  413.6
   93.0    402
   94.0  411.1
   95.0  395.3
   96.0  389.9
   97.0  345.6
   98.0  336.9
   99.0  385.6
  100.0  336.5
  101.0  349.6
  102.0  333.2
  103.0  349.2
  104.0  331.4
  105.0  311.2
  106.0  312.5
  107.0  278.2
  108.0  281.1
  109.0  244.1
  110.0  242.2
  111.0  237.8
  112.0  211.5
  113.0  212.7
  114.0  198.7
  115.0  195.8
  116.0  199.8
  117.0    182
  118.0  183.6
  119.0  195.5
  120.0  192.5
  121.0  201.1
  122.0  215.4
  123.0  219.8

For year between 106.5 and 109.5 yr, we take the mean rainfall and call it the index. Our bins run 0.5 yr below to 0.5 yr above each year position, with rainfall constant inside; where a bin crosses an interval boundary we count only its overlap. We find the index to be 268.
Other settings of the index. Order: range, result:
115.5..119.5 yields 190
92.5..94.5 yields 407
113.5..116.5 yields 198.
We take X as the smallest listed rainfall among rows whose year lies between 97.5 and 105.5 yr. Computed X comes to 311.2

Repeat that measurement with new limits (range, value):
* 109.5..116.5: 195.8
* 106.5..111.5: 237.8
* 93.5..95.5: 395.3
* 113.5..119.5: 182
